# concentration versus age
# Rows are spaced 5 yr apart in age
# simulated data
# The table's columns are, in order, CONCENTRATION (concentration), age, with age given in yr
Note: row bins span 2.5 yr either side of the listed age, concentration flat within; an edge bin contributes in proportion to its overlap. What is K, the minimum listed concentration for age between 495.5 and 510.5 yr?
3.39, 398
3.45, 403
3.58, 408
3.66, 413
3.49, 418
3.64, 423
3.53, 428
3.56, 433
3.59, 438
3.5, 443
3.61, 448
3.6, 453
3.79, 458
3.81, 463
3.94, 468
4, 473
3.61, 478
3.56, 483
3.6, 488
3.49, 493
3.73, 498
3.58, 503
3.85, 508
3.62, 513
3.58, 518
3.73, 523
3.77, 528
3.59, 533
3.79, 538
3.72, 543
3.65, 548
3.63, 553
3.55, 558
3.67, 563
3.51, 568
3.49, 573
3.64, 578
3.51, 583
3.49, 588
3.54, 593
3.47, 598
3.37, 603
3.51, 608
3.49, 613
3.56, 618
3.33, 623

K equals 3.58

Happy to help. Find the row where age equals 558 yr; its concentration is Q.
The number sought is 3.55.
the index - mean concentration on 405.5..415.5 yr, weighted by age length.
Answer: 3.62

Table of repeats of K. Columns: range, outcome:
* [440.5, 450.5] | 3.5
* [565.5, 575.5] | 3.49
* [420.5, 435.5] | 3.53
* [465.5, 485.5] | 3.56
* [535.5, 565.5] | 3.55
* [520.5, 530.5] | 3.73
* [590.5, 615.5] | 3.37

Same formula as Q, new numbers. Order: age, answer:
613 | 3.49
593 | 3.54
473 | 4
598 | 3.47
